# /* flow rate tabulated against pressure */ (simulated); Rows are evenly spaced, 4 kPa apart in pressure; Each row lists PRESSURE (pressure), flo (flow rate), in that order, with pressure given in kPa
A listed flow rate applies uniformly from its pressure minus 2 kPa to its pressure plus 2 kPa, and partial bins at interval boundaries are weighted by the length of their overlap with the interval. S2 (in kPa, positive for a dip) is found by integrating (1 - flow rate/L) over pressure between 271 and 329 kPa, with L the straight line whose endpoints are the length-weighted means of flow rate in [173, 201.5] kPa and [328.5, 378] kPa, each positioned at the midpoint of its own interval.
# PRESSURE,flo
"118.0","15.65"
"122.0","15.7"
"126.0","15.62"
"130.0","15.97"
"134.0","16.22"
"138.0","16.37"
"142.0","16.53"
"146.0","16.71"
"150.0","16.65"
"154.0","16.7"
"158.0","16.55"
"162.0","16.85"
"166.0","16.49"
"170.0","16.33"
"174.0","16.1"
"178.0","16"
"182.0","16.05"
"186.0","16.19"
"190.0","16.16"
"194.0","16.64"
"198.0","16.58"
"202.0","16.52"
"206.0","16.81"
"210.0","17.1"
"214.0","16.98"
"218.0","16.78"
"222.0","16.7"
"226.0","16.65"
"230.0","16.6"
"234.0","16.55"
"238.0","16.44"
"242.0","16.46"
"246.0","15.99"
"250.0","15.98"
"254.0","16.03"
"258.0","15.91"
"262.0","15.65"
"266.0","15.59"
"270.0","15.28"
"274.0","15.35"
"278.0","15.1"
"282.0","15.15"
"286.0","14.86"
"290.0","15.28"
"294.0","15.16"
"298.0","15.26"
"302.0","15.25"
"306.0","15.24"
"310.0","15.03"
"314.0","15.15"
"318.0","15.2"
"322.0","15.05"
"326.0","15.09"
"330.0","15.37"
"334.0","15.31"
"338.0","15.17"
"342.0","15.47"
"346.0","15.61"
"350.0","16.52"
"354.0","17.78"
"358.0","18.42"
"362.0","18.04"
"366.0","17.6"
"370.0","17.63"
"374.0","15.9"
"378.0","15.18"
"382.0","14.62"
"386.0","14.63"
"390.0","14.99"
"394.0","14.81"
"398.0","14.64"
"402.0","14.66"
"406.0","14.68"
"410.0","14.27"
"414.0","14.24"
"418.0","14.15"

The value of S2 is 4.5 kPa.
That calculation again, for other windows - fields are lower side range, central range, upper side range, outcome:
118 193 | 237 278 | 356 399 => 0.93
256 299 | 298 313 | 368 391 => 0.19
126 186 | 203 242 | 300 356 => -1.65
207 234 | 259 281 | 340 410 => 1.46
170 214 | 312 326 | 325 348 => 0.32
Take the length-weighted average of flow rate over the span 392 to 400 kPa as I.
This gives 14.7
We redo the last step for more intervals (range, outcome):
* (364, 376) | 17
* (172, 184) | 16.1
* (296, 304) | 15.3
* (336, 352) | 15.7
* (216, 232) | 16.7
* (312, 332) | 15.2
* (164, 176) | 16.3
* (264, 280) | 15.3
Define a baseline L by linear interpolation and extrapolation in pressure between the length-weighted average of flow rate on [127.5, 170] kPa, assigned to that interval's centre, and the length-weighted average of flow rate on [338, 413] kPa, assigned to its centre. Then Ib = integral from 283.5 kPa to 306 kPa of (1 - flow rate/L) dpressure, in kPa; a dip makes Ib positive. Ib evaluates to 1.2 kPa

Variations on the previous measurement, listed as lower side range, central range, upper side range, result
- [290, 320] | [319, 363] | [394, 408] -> -3.25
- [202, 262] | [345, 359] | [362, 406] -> -1.20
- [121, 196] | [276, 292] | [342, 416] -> 0.91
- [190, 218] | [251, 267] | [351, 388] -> 0.84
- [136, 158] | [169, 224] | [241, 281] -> -1.01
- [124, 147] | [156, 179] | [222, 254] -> -0.19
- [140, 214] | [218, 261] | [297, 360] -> -0.43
